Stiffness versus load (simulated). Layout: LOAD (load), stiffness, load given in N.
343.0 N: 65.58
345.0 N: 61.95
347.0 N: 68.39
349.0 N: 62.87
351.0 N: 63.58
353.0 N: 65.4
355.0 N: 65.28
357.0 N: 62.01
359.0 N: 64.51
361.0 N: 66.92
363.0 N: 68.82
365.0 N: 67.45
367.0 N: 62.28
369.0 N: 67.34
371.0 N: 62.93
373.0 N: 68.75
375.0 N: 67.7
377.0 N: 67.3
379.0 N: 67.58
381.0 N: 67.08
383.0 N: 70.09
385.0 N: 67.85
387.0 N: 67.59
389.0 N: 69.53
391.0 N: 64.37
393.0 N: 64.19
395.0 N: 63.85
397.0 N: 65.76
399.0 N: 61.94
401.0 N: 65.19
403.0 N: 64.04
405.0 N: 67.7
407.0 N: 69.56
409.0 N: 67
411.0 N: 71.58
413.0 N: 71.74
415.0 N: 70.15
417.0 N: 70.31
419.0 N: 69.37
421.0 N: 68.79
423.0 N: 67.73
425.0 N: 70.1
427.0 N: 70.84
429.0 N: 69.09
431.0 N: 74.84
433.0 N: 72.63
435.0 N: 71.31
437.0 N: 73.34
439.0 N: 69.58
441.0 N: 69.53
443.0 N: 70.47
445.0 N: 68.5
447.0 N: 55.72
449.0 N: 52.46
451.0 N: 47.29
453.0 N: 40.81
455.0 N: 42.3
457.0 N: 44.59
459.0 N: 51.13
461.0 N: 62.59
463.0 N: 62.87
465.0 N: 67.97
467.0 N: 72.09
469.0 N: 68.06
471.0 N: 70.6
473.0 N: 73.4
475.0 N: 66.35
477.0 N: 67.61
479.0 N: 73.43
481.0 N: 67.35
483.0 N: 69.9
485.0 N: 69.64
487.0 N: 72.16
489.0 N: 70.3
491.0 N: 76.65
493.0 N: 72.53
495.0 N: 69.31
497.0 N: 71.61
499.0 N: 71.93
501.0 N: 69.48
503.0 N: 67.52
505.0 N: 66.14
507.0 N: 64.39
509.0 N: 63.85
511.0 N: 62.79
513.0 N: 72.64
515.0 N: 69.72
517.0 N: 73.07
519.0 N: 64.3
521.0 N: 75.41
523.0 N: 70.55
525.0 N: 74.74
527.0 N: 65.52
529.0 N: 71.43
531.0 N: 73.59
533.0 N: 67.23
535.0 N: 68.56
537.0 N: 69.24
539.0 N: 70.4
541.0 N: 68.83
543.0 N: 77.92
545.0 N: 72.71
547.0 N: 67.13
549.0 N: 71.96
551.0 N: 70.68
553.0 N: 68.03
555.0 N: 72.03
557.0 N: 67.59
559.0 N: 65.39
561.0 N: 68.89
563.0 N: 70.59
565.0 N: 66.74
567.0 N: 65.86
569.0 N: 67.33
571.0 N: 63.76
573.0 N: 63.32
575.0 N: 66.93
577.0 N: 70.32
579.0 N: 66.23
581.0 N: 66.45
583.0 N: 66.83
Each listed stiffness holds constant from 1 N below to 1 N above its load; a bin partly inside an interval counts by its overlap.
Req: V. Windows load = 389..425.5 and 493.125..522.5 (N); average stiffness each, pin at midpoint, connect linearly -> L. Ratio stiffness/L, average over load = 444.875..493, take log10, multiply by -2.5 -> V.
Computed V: 0.085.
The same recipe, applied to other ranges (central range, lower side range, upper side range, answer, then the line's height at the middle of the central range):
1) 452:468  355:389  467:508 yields 0.239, 69.2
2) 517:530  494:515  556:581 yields -0.044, 67.7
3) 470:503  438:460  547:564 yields -0.170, 60.5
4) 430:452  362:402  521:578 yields 0.023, 67.4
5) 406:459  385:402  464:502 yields 0.047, 67.7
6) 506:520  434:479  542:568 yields -0.011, 66.6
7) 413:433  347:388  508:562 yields -0.046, 67.4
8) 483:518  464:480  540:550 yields 0.015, 70.6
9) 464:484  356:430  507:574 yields -0.022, 68.3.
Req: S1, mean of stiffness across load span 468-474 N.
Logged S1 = 70.7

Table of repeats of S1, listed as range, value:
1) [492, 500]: 71.3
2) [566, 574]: 65.1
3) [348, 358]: 63.8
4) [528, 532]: 72.5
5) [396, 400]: 63.9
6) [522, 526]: 72.6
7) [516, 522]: 70.9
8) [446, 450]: 54.1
